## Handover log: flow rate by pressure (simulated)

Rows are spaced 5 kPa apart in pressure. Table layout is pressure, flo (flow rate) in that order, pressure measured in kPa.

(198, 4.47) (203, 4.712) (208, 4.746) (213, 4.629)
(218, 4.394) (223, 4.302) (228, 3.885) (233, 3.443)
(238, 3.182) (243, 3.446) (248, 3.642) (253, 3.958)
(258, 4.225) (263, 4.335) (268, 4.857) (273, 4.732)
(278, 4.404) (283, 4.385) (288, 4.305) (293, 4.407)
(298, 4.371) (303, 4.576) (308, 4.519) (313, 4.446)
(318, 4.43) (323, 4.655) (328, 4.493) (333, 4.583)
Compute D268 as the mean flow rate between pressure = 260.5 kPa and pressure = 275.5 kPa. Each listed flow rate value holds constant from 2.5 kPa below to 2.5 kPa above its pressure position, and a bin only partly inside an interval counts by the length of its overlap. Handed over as 4.64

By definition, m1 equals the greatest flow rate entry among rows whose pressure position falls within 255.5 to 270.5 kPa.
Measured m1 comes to 4.857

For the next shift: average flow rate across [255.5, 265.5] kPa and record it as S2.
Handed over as 4.28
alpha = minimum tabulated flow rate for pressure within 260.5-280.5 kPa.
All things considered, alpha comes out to 4.335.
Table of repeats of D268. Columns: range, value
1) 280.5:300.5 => 4.37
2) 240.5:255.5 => 3.68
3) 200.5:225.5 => 4.56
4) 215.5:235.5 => 4.01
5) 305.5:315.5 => 4.48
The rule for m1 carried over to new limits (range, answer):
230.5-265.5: 4.335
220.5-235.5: 4.302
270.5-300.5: 4.732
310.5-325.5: 4.655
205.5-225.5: 4.746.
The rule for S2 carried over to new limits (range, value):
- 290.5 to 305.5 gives 4.45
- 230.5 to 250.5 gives 3.43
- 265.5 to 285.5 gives 4.59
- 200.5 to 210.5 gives 4.73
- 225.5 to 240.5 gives 3.5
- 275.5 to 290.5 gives 4.36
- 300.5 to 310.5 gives 4.55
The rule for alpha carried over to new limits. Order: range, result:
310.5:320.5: 4.43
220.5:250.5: 3.182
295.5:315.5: 4.371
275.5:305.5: 4.305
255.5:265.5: 4.225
